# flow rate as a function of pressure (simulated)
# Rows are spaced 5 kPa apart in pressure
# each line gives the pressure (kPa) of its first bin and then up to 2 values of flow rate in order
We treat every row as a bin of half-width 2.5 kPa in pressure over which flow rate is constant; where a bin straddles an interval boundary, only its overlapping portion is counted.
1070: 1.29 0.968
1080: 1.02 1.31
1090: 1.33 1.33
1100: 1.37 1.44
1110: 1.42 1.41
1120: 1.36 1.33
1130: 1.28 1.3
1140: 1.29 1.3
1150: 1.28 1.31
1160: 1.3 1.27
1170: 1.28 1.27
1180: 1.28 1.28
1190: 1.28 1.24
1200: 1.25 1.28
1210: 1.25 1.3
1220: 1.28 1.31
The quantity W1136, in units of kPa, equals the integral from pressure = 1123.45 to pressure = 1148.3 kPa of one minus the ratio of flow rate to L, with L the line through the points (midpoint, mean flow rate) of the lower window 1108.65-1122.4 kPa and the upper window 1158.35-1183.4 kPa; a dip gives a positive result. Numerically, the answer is 1.00 kPa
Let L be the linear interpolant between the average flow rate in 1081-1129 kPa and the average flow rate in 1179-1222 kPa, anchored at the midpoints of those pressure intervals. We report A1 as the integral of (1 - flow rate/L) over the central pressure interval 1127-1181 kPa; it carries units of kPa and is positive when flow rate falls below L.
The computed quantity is 0.94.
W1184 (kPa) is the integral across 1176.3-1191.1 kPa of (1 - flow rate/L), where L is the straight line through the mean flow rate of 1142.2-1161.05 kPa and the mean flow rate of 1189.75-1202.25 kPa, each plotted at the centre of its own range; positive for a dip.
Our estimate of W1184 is -0.2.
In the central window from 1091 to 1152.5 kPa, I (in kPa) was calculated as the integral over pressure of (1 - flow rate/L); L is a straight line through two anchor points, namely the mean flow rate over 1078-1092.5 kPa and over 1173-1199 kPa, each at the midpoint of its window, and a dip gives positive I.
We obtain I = -5.0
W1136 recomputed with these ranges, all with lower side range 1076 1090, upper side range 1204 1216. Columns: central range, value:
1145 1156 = -0.61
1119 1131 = -1.17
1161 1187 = -0.68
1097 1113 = -2.91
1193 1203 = 0.13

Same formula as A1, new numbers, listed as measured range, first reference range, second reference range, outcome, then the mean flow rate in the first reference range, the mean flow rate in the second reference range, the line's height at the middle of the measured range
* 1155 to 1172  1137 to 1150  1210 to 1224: 0.0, 1.29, 1.29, 1.29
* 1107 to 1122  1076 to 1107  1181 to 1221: -1.4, 1.28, 1.27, 1.28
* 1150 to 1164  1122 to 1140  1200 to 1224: 0.0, 1.3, 1.28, 1.29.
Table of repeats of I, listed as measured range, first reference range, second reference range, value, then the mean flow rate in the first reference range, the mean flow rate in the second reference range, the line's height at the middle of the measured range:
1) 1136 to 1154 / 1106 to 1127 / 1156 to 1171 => 0.4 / 1.39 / 1.29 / 1.33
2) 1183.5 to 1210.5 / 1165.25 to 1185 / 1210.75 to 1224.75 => 0.4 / 1.28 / 1.29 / 1.28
